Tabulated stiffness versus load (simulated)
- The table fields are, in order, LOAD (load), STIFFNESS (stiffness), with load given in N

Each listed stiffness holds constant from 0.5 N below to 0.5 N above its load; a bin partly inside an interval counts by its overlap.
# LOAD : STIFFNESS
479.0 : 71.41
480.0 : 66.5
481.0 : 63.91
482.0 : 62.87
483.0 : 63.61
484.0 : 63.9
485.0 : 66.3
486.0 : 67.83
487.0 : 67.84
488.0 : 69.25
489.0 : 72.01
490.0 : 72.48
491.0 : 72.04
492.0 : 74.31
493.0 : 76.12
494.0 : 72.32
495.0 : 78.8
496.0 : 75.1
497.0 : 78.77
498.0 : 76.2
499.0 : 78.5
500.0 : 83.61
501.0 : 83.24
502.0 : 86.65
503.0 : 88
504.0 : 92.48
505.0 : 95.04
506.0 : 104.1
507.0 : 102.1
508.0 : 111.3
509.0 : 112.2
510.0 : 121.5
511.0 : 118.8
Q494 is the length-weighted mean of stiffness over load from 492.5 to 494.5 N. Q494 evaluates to 74.2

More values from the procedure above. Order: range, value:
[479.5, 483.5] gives 64.2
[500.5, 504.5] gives 87.6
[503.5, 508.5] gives 101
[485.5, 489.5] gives 69.2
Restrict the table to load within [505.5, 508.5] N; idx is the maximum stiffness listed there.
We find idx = 111.3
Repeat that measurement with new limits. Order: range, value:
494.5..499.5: 78.8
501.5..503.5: 88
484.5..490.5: 72.48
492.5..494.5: 76.12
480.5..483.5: 63.91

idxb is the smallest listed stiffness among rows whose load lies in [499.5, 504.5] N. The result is 83.24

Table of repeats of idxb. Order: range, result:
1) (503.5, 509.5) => 92.48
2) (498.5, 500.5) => 78.5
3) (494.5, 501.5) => 75.1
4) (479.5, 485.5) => 62.87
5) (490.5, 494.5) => 72.04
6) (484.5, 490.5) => 66.3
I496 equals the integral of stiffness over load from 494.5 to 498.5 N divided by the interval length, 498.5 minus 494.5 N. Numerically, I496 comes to 77.2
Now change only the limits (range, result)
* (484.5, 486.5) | 67.1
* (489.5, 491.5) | 72.3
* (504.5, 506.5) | 99.6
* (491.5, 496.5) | 75.3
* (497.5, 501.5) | 80.4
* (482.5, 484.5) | 63.8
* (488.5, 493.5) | 73.4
